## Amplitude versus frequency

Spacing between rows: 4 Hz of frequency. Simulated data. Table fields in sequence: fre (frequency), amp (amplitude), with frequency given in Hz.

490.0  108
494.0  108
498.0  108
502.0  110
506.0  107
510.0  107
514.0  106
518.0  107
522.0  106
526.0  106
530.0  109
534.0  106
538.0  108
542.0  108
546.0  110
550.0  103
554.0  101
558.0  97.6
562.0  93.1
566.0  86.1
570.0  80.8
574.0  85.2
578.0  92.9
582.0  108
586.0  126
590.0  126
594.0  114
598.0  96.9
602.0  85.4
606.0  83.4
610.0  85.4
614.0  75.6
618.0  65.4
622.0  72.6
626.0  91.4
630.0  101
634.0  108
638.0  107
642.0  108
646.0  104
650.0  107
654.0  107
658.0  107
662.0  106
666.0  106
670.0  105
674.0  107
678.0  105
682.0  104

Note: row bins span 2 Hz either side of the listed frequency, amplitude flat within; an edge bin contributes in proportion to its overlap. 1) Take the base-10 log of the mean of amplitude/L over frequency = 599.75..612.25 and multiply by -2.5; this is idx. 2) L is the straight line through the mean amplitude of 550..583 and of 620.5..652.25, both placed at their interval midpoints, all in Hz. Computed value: 0.15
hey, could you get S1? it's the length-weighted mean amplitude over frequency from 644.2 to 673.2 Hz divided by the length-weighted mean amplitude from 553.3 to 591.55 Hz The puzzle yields 1.07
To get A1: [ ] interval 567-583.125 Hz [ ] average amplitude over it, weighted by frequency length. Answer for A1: 90.5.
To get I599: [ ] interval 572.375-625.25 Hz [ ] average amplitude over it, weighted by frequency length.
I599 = 93.6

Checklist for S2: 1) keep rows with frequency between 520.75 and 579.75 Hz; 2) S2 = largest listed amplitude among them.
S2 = 110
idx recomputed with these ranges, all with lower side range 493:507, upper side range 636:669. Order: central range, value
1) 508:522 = 0.016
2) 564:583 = 0.196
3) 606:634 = 0.263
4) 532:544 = 0.006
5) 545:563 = 0.071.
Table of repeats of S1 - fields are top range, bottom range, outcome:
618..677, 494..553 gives 0.95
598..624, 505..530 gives 0.74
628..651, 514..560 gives 1.00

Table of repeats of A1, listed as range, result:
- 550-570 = 93.9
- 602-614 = 83.1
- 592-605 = 97.6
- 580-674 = 100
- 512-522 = 106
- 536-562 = 104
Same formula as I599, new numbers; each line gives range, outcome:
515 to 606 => 102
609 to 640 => 88.4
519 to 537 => 107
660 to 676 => 106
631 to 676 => 106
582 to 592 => 122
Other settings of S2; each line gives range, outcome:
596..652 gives 108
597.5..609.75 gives 96.9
